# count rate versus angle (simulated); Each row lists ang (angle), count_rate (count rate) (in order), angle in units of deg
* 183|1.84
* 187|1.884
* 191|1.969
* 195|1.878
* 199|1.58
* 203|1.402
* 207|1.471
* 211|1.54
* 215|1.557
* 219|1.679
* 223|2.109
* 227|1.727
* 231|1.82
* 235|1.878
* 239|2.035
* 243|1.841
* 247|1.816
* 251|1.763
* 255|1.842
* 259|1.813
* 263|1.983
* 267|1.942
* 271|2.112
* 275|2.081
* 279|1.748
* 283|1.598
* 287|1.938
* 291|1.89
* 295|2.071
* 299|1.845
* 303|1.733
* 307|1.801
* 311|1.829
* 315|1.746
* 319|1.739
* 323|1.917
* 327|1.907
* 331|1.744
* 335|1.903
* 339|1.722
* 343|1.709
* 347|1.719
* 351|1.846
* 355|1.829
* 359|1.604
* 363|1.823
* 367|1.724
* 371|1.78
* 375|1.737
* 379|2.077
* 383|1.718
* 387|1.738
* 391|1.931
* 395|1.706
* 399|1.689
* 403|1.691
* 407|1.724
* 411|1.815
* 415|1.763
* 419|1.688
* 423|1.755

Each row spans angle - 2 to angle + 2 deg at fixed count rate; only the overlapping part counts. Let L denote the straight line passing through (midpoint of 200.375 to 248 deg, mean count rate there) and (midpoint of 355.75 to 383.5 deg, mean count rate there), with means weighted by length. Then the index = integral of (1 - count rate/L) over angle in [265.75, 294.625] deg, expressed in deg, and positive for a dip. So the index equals -2.54 deg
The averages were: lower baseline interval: 1.74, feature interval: 1.91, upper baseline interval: 1.79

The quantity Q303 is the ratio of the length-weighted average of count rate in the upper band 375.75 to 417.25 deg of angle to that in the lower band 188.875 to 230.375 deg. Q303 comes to 1.05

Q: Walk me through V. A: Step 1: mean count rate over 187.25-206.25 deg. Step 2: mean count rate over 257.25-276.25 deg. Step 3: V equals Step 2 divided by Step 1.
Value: 1.2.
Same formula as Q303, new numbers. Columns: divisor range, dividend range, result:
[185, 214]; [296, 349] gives 1.08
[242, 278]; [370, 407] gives 0.93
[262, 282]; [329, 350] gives 0.90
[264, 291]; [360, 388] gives 0.94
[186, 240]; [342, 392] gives 1.02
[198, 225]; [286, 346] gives 1.13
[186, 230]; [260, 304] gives 1.12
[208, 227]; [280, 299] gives 1.09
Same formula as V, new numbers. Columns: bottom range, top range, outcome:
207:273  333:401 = 0.97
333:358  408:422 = 0.98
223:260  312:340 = 0.98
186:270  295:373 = 1.00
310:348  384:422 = 0.97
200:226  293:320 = 1.12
